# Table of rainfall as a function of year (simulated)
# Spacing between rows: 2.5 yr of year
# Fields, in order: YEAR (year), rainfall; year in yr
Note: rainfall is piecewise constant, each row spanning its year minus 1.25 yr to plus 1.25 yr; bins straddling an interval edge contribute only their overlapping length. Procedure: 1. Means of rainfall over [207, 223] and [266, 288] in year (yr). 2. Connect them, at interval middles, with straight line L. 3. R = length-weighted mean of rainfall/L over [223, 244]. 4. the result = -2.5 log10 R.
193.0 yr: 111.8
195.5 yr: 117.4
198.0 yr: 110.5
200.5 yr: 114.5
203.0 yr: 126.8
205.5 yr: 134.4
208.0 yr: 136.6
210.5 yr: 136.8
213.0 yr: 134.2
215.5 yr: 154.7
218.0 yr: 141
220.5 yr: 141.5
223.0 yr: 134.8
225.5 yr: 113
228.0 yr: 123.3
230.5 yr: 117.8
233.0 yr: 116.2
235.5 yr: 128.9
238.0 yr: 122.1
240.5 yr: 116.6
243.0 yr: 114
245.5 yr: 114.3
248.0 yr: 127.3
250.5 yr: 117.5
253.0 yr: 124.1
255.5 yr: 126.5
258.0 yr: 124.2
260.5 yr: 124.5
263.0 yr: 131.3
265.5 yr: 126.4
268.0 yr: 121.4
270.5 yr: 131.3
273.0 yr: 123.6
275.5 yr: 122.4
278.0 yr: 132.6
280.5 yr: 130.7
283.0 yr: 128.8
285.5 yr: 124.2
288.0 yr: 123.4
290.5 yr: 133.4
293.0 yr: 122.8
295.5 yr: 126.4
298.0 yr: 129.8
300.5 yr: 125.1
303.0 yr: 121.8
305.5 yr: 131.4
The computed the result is 0.14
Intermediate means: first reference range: 140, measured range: 120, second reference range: 127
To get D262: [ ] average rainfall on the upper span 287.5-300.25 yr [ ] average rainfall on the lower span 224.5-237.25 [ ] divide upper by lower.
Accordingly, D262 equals 1.1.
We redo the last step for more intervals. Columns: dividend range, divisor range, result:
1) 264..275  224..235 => 1.06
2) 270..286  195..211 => 1.02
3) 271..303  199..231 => 0.96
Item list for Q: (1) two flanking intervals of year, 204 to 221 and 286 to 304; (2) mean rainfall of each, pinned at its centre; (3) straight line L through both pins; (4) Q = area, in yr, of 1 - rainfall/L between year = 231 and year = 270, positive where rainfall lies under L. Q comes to 3.18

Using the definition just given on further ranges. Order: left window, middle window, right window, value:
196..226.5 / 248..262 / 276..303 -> 0.6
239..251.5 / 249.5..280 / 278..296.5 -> -0.8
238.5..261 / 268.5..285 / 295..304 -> -0.6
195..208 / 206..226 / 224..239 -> -2.6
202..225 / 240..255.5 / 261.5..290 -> 1.4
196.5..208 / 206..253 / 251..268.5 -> -1.2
